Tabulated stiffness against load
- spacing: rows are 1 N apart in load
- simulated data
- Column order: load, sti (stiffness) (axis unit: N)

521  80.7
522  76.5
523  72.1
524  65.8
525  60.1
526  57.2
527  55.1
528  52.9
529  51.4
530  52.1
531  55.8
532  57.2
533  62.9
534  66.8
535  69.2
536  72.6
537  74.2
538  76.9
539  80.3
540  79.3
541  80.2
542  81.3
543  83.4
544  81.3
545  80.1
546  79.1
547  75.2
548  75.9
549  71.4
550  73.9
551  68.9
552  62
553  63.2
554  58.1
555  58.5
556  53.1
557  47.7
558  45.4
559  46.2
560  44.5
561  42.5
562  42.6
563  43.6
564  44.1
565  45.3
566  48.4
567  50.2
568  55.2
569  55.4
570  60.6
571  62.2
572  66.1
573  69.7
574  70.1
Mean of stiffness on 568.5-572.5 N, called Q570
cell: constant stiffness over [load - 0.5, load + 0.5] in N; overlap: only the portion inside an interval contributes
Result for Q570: 61.1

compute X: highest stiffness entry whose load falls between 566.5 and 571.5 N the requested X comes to 62.2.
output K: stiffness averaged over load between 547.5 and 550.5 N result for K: 73.7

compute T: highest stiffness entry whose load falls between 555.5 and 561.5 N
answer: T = 53.1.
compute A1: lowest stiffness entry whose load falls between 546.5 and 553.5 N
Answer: 62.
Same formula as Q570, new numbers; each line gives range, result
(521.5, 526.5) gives 66.3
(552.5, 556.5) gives 58.2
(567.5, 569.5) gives 55.3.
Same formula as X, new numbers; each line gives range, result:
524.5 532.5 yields 60.1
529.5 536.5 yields 72.6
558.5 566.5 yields 48.4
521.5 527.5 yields 76.5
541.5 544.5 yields 83.4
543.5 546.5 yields 81.3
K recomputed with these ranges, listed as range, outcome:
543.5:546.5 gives 80.2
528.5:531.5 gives 53.1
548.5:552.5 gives 69.1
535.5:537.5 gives 73.4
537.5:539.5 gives 78.6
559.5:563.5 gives 43.3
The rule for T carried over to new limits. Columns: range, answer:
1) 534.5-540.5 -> 80.3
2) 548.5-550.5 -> 73.9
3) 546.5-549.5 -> 75.9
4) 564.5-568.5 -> 55.2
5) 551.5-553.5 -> 63.2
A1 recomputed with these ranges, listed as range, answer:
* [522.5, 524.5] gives 65.8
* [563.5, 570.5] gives 44.1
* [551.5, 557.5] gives 47.7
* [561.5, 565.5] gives 42.6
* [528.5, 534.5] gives 51.4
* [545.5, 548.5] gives 75.2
